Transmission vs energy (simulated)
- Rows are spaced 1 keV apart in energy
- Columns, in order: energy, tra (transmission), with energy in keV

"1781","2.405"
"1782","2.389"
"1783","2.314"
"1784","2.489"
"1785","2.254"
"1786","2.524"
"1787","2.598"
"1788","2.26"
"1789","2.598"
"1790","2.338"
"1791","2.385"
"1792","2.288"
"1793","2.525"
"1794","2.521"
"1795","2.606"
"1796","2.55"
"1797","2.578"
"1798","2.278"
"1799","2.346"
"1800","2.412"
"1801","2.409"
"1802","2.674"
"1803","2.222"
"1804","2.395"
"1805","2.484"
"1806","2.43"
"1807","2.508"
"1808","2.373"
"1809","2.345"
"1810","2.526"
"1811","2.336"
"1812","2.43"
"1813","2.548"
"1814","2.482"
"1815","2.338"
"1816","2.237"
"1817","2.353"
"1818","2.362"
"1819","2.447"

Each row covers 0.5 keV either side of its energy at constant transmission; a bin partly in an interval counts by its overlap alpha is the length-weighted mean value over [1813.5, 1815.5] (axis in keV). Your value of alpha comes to 2.41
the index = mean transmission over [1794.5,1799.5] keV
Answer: 2.47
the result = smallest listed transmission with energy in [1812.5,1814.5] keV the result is 2.482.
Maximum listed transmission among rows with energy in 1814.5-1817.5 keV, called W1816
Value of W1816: 2.353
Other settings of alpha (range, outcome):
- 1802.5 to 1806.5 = 2.38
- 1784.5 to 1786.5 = 2.39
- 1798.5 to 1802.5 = 2.46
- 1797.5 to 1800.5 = 2.35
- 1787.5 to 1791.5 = 2.4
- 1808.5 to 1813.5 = 2.44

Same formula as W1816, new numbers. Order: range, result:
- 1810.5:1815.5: 2.548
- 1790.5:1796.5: 2.606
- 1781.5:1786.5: 2.524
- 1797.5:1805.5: 2.674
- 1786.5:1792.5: 2.598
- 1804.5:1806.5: 2.484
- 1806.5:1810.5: 2.526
